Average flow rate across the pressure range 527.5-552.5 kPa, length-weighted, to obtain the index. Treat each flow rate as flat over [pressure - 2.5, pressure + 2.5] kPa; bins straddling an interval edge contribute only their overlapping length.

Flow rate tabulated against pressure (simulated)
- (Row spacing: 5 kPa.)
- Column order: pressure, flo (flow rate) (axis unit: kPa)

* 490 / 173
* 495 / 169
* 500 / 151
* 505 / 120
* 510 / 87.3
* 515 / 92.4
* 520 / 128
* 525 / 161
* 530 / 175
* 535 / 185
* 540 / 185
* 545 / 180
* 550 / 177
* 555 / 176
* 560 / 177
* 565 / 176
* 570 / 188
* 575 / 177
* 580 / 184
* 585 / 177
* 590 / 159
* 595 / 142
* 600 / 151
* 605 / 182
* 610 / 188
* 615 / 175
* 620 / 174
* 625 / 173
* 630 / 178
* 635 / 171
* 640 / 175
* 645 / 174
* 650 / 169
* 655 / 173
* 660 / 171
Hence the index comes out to 180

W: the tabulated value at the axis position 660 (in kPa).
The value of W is 171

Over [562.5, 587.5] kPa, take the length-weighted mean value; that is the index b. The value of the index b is 180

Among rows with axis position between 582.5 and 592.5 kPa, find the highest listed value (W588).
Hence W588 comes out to 177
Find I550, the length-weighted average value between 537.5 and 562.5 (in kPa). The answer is 179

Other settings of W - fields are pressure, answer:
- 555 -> 176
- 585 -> 177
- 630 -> 178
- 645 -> 174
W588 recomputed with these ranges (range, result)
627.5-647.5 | 178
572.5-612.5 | 188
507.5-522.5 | 128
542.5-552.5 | 180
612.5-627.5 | 175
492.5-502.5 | 169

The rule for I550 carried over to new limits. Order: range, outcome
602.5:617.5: 182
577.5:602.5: 163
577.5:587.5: 180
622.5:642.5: 174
